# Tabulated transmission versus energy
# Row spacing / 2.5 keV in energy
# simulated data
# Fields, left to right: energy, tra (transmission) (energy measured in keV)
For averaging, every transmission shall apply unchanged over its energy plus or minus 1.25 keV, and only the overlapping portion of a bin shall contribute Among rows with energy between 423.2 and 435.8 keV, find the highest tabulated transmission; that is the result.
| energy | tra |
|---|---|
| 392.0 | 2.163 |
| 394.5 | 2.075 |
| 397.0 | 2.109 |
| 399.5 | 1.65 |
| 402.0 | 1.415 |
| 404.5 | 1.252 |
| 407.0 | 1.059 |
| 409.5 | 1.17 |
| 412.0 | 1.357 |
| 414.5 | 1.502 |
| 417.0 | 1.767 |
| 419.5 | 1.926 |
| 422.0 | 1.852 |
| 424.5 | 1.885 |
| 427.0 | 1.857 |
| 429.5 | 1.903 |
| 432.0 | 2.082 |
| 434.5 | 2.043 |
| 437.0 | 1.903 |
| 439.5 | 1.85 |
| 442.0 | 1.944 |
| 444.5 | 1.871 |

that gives 2.082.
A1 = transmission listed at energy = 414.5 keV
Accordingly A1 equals 1.502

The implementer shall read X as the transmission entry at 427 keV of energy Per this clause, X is 1.857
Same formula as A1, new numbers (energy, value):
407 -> 1.059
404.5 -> 1.252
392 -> 2.163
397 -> 2.109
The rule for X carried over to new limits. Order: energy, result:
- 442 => 1.944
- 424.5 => 1.885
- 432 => 2.082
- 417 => 1.767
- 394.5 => 2.075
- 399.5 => 1.65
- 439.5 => 1.85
